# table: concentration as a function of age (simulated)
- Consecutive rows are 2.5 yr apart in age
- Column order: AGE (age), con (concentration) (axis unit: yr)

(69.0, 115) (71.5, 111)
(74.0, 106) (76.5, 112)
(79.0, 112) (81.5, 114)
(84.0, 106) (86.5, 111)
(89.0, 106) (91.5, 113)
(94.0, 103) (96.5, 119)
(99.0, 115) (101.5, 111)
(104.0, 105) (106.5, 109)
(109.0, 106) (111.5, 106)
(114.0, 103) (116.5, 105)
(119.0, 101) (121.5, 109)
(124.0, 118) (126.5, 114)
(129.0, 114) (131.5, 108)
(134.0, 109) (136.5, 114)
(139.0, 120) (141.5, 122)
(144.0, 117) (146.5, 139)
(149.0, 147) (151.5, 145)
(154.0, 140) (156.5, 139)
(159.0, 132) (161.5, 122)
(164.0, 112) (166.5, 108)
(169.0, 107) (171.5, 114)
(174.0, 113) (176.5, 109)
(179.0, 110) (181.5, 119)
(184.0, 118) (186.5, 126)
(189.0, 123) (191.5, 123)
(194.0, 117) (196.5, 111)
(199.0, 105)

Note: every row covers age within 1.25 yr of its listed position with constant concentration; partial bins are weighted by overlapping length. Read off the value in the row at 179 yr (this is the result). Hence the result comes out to 110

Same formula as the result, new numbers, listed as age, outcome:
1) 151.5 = 145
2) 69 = 115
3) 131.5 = 108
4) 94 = 103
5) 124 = 118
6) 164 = 112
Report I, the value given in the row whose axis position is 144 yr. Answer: 117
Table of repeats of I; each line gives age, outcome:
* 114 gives 103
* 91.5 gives 113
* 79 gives 112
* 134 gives 109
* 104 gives 105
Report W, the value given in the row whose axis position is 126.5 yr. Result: 114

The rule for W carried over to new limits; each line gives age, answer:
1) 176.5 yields 109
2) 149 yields 147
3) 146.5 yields 139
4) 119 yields 101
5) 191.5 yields 123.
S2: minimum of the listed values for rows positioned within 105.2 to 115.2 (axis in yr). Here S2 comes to 103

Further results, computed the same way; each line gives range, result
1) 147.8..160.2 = 132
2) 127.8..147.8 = 108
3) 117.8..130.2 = 101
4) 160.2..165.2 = 112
